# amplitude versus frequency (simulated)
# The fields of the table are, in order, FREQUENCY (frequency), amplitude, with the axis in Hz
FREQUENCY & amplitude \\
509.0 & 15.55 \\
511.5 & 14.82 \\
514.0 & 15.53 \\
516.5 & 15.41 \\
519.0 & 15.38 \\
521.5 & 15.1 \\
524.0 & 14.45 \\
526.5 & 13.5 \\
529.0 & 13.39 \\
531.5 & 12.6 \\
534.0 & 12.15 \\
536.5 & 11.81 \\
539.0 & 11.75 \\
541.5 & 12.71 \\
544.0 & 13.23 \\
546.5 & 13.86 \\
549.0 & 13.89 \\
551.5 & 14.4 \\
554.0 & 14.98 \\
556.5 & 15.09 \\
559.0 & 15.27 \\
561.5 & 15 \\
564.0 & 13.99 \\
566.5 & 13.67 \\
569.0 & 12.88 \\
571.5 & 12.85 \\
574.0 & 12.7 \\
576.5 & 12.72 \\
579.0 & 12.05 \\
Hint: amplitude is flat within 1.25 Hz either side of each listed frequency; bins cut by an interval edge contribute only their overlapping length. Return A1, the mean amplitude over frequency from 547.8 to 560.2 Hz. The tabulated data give 14.7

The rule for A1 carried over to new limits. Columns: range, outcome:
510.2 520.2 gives 15.3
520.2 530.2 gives 14.1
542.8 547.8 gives 13.6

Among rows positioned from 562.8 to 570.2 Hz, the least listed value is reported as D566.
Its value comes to 12.88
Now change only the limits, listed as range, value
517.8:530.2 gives 13.39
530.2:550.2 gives 11.75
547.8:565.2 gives 13.89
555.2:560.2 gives 15.09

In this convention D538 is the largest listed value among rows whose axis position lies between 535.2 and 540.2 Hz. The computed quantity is 11.81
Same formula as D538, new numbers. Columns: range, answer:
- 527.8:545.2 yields 13.39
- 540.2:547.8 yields 13.86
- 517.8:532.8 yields 15.38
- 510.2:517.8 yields 15.53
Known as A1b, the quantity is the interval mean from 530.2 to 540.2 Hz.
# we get 12.1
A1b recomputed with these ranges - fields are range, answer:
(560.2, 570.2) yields 13.9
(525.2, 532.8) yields 13.2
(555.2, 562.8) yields 15.1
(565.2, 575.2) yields 13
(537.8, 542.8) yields 12.2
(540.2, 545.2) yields 13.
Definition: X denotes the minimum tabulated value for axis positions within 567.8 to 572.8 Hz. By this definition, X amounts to 12.85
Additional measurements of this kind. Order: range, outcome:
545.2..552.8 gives 13.86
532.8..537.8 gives 11.81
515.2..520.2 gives 15.38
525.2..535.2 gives 12.15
